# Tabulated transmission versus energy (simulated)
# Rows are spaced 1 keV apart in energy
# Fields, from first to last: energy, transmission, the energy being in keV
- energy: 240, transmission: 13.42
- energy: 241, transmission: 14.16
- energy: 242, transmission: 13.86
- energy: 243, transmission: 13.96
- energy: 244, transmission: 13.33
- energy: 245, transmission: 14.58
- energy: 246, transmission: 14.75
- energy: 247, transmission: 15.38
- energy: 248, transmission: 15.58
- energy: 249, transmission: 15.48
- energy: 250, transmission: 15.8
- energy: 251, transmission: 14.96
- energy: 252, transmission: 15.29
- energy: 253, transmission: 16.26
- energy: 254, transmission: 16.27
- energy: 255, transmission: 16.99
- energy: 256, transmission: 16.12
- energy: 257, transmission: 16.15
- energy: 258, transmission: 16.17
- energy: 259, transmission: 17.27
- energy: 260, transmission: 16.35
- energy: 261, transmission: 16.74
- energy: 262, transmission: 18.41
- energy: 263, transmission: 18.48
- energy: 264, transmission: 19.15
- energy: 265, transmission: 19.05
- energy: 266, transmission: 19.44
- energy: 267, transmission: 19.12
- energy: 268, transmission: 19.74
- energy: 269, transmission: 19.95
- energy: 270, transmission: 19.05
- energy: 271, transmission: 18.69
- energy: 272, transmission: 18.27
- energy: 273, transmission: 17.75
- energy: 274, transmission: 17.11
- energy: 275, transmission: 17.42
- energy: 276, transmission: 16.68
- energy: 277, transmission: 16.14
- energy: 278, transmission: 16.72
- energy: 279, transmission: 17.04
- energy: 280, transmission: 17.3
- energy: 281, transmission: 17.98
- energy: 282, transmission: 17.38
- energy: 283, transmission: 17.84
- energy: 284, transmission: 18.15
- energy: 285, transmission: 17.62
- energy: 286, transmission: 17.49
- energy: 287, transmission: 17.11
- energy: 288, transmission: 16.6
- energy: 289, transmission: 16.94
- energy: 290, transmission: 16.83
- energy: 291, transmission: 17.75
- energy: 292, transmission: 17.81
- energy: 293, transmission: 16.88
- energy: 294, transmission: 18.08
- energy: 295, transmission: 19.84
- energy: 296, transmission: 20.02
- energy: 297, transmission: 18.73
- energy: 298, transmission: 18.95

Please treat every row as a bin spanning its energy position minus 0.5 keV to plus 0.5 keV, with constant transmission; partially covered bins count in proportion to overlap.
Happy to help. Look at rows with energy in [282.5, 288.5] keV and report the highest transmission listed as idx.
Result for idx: 18.15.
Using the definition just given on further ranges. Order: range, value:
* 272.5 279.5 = 17.75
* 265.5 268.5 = 19.74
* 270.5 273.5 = 18.69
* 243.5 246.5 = 14.75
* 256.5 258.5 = 16.17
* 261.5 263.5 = 18.48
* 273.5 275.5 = 17.42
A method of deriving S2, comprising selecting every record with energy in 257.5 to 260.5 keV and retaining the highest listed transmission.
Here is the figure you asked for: 17.27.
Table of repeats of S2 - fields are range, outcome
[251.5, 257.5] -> 16.99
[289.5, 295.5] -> 19.84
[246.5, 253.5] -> 16.26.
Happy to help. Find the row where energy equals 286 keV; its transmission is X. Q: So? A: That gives 17.49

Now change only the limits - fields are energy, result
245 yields 14.58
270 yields 19.05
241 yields 14.16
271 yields 18.69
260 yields 16.35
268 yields 19.74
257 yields 16.15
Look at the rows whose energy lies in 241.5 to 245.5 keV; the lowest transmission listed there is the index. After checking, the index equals 13.33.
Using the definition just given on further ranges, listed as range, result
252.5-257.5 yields 16.12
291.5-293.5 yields 16.88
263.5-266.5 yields 19.05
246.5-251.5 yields 14.96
